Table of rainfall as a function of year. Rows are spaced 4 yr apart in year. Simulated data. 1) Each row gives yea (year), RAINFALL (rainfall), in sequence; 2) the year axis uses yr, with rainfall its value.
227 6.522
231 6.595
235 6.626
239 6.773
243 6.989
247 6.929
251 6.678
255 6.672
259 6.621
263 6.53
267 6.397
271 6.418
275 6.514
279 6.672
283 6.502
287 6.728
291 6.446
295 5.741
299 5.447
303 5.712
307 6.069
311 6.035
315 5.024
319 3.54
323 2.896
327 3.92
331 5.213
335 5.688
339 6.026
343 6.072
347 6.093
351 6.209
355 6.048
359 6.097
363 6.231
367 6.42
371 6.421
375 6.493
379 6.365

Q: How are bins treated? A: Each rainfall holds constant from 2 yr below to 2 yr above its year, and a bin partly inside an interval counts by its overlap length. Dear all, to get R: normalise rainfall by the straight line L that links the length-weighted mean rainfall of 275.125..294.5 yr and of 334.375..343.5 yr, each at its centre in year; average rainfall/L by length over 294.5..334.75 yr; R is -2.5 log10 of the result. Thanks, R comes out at 0.24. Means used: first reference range 6.51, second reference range 5.94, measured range 4.96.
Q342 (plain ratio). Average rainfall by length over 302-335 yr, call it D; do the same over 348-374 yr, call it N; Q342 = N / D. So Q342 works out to 1.29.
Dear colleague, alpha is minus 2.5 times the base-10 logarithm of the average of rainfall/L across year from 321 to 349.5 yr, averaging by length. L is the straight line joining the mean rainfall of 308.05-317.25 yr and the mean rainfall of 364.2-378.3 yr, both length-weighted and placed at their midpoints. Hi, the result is 0.15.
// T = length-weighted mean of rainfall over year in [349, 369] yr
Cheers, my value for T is 6.2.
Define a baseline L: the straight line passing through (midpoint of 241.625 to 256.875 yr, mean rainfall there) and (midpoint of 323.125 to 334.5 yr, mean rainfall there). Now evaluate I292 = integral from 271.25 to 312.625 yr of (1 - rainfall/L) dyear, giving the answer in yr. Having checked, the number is -5.0 yr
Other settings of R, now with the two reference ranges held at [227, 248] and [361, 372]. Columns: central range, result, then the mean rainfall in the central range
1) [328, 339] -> 0.19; 5.42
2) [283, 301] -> 0.08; 6.14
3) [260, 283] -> 0.02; 6.51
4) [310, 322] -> 0.38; 4.6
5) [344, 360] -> 0.05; 6.11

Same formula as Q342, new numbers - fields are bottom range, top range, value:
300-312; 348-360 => 1.04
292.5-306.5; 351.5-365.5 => 1.08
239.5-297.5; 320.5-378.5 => 0.87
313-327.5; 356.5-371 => 1.63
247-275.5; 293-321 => 0.82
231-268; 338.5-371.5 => 0.92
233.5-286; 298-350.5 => 0.79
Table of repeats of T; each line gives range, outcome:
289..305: 5.84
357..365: 6.16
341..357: 6.11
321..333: 4.01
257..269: 6.52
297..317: 5.66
